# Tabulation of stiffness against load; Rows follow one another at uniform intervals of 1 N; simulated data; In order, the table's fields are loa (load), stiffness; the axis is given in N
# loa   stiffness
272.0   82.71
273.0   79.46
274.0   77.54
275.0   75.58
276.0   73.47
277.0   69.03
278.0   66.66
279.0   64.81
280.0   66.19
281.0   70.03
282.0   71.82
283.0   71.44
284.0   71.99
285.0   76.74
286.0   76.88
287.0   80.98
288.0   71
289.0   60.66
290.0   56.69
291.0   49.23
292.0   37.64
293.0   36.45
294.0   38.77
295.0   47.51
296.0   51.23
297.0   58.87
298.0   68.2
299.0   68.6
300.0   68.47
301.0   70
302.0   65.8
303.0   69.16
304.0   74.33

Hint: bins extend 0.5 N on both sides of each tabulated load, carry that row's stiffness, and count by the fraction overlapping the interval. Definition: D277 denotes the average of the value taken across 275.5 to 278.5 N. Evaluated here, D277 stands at 69.7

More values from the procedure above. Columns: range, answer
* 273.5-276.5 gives 75.5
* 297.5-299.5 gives 68.4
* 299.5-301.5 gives 69.2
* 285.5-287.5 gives 78.9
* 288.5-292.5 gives 51.1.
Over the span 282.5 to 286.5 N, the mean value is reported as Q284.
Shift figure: 74.3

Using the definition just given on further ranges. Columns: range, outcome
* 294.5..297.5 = 52.5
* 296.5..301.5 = 66.8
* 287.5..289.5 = 65.8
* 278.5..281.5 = 67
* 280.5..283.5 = 71.1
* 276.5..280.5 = 66.7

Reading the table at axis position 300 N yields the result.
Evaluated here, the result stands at 68.47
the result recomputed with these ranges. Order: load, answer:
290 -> 56.69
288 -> 71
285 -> 76.74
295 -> 47.51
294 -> 38.77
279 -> 64.81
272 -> 82.71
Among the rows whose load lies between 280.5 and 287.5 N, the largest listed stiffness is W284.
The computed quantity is 80.98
